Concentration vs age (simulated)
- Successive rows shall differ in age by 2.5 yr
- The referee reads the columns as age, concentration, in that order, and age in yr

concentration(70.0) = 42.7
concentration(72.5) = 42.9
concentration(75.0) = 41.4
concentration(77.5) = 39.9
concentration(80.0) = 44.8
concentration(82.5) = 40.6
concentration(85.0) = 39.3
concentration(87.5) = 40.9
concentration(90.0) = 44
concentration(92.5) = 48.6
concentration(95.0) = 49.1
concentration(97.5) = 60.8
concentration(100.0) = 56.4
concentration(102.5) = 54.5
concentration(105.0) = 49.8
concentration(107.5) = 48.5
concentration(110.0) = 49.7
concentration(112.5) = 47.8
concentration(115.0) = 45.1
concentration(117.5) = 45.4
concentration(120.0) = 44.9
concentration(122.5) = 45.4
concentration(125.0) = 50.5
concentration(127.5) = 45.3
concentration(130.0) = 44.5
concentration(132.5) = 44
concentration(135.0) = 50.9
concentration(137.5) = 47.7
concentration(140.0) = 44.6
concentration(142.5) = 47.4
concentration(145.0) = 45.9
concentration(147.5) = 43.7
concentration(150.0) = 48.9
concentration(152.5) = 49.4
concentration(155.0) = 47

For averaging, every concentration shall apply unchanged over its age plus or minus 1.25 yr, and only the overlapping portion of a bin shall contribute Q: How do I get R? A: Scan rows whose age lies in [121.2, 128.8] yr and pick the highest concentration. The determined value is 50.5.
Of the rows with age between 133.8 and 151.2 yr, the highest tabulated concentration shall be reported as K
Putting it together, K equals 50.9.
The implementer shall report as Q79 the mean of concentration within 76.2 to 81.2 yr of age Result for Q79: 42.3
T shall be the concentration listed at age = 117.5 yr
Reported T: 45.4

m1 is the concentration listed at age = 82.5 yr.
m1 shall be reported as 40.6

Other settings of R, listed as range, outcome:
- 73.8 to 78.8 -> 41.4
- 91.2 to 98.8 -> 60.8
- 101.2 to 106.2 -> 54.5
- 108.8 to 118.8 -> 49.7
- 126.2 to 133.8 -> 45.3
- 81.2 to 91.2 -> 44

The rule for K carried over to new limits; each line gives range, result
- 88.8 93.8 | 48.6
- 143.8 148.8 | 45.9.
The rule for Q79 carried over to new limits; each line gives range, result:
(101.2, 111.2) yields 50.7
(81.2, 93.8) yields 42.7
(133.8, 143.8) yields 47.6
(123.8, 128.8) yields 47.8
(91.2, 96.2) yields 48.8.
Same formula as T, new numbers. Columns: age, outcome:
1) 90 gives 44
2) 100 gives 56.4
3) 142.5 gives 47.4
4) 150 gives 48.9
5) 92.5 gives 48.6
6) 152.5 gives 49.4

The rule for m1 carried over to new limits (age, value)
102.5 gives 54.5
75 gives 41.4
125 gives 50.5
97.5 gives 60.8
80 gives 44.8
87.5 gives 40.9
